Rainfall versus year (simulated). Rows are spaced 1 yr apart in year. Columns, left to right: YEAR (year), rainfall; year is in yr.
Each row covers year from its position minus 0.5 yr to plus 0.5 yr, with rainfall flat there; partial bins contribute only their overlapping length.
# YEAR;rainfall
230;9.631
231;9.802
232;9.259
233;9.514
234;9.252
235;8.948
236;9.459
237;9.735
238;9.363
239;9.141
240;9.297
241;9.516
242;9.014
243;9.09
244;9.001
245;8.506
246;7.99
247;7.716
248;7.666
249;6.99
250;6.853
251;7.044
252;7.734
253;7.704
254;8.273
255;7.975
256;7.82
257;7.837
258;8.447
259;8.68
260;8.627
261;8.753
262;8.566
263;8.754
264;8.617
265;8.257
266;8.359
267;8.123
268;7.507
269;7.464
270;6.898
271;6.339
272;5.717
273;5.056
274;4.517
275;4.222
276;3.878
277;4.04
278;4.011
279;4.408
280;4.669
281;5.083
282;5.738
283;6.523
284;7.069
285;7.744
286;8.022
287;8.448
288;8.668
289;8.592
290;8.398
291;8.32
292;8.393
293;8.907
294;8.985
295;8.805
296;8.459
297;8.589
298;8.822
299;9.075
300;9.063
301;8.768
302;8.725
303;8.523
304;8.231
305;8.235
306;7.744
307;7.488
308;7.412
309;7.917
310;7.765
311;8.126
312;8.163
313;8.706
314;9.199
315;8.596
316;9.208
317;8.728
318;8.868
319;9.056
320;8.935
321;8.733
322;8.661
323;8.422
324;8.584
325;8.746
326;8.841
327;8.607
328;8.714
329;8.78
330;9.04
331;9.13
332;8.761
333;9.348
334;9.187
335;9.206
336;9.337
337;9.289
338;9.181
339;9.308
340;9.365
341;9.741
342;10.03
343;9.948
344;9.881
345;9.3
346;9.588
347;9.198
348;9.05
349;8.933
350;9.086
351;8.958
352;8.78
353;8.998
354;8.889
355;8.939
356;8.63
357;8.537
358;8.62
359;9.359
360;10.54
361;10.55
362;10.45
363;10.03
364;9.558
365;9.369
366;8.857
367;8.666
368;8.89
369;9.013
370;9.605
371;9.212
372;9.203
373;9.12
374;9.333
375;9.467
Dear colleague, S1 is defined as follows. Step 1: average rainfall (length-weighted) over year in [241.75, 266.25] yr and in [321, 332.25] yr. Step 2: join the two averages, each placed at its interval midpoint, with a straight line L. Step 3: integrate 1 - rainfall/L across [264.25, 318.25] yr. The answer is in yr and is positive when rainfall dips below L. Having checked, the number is 6.2 yr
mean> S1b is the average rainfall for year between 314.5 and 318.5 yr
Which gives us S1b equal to 8.85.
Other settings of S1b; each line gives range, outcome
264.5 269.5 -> 7.94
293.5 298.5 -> 8.73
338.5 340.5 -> 9.34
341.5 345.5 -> 9.79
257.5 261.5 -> 8.63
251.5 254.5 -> 7.9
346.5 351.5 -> 9.04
